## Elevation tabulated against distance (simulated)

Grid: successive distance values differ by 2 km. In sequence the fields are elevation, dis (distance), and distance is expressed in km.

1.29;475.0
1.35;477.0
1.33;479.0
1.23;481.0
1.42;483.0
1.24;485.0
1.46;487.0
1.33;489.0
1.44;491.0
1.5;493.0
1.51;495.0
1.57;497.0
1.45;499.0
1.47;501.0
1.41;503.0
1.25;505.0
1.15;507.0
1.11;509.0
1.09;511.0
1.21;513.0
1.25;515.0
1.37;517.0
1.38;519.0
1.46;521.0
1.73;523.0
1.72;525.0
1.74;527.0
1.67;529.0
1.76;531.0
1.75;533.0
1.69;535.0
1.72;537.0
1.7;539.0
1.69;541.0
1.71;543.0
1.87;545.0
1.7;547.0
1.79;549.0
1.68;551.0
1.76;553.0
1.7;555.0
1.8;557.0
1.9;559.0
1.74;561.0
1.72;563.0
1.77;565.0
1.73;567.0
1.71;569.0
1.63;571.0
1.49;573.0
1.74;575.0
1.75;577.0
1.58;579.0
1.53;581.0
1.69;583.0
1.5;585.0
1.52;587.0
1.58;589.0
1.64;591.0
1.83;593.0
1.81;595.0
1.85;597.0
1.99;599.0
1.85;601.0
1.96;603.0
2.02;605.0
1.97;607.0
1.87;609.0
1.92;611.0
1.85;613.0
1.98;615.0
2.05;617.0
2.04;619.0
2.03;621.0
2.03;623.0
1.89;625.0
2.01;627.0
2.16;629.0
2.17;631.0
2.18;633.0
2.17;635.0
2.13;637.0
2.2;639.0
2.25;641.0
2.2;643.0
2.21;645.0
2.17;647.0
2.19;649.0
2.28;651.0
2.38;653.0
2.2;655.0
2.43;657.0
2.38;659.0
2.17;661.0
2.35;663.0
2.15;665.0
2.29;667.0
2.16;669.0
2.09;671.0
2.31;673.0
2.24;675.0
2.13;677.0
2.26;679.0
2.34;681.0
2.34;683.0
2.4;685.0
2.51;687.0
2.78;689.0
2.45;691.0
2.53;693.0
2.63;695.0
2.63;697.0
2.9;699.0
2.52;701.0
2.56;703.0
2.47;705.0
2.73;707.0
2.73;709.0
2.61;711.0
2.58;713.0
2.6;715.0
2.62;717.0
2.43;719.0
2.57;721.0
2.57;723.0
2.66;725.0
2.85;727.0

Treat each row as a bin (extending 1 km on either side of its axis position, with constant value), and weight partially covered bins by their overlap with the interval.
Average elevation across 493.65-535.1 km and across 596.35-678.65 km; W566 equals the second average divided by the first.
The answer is 1.5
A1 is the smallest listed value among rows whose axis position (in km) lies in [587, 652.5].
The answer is 1.52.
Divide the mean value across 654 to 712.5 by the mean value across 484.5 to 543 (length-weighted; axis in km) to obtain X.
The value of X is 1.64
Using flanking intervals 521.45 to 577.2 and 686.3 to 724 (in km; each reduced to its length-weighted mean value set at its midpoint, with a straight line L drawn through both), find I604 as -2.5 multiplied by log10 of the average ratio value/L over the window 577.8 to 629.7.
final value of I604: 0.10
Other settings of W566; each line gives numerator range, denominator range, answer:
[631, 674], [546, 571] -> 1.28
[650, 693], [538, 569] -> 1.33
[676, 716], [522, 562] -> 1.46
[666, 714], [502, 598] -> 1.53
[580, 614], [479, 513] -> 1.33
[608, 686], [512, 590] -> 1.31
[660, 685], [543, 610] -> 1.28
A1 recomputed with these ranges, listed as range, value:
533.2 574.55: 1.49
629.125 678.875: 2.09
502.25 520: 1.09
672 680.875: 2.13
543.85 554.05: 1.68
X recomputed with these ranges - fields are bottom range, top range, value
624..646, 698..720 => 1.22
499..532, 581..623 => 1.30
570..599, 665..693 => 1.40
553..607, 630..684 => 1.29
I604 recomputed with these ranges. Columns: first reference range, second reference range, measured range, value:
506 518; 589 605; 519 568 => -0.201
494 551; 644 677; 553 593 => 0.072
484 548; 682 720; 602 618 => 0.053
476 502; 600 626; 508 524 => 0.156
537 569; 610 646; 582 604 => 0.107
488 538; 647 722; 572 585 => 0.135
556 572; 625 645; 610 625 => 0.040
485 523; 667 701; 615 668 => -0.004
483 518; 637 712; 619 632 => 0.021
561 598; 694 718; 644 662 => -0.018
